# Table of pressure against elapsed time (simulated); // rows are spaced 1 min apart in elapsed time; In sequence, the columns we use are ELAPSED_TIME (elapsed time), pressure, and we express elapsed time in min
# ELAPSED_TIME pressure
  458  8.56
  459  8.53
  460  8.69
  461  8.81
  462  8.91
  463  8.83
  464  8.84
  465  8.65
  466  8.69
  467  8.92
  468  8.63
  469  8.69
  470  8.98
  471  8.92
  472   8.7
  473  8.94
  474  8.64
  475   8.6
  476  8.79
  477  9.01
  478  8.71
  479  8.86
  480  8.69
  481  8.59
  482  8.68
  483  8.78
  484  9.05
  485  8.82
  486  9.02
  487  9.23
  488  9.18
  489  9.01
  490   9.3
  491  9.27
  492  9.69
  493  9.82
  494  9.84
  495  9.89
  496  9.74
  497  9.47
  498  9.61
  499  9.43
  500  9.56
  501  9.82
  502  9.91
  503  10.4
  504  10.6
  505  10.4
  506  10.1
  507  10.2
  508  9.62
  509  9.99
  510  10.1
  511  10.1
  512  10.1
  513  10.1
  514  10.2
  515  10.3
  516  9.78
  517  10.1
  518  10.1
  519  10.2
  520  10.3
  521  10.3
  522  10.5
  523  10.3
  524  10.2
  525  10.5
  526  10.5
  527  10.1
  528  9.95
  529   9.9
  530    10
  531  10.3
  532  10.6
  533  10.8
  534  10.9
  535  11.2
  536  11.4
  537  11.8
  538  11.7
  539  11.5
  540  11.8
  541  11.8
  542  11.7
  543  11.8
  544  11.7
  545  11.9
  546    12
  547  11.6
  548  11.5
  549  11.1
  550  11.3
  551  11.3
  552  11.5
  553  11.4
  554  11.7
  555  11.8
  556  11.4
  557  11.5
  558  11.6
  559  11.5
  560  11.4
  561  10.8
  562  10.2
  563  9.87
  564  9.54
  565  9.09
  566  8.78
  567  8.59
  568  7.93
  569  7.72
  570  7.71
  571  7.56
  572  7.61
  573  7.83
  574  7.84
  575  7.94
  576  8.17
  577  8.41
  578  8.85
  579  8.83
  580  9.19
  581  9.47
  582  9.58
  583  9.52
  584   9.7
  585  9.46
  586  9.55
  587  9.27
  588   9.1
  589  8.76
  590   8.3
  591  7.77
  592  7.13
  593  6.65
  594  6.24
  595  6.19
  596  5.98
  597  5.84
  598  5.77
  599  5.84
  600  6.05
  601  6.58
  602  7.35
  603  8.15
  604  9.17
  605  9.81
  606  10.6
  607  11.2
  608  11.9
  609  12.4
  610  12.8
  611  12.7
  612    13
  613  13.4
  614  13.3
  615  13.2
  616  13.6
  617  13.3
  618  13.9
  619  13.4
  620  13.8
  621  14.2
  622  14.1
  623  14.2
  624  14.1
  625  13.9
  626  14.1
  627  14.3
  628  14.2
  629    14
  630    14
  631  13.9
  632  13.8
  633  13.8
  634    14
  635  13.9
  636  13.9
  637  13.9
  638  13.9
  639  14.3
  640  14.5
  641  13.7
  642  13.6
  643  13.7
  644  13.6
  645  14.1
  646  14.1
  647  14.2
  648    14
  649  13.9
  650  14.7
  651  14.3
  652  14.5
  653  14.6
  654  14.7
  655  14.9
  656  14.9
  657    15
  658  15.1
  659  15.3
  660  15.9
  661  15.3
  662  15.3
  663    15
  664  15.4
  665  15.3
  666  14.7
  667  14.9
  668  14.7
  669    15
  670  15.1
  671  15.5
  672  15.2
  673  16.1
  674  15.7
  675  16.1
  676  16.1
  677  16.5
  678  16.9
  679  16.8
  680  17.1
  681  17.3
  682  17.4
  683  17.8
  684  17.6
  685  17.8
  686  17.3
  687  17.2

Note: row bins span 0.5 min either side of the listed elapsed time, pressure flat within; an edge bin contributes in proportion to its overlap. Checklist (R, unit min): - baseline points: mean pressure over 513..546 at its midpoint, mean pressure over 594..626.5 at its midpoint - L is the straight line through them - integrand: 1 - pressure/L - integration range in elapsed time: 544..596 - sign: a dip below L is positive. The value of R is 6.7 min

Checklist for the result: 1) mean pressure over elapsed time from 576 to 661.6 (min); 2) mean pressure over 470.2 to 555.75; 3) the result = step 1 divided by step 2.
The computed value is 1.17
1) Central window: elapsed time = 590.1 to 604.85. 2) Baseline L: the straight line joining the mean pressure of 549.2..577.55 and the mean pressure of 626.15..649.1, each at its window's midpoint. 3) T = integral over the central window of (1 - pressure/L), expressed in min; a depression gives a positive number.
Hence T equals 6.1 min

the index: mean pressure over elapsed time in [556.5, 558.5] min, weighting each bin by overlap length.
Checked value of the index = 11.6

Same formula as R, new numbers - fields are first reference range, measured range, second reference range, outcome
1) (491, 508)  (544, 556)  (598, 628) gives -0.9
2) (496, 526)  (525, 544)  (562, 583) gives -3.0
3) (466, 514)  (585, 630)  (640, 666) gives 8.7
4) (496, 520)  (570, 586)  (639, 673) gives 4.7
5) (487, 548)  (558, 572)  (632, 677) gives 3.0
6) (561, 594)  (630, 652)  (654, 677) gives -0.9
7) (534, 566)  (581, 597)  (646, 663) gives 5.6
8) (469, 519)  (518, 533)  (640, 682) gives 0.4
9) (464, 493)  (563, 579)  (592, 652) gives 3.9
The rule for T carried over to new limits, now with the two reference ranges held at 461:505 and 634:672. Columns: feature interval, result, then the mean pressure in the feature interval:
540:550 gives -0.5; 11.7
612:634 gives -0.3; 13.8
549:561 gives 0.0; 11.4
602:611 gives 1.7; 10.7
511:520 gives 0.1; 10.1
